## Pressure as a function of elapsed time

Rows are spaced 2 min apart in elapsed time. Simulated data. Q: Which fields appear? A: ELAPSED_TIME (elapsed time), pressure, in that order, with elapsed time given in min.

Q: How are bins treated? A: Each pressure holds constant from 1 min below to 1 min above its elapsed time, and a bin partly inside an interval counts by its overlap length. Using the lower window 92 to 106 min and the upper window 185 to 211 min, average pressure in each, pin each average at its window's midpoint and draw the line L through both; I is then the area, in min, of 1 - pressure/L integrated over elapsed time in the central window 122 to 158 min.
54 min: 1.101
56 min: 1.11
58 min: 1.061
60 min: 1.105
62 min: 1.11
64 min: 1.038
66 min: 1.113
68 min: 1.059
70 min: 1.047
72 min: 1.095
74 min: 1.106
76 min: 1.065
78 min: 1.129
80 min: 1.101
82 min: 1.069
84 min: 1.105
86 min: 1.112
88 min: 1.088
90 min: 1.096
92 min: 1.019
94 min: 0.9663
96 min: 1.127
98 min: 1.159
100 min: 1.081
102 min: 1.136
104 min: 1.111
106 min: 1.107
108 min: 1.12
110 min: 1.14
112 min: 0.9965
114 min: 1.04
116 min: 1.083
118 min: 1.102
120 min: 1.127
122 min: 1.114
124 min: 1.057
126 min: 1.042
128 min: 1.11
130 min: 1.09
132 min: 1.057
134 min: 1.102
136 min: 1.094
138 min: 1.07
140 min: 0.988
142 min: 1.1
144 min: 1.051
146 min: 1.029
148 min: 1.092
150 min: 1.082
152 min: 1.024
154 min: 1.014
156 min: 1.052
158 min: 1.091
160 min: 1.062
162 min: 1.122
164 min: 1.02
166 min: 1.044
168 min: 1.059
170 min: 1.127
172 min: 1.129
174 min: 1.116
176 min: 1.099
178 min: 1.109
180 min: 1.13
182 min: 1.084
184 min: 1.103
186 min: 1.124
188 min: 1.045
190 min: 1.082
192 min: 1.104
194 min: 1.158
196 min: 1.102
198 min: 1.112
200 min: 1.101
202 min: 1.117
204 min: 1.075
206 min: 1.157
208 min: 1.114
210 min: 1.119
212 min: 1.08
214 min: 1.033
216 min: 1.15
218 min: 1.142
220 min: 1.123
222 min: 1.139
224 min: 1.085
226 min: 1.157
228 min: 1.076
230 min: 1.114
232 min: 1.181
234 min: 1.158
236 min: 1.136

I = 1.13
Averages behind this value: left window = 1.09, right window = 1.11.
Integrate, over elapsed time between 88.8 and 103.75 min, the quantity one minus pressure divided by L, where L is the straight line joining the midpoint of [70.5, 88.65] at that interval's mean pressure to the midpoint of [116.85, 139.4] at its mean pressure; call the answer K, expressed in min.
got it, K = 0.1 min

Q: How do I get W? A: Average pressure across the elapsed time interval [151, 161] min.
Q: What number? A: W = 1.05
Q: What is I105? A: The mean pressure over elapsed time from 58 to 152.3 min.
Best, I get 1.08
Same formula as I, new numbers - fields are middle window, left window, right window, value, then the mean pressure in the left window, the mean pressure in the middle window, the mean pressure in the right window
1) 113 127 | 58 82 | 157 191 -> 0.1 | 1.09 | 1.08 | 1.09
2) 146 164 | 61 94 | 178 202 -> 0.6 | 1.08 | 1.06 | 1.1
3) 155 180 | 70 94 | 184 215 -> 0.2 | 1.08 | 1.09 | 1.1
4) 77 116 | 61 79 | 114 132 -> -0.1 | 1.08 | 1.09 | 1.09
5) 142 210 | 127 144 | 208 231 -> 0.2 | 1.07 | 1.09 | 1.11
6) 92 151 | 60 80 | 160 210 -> 0.7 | 1.09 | 1.08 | 1.1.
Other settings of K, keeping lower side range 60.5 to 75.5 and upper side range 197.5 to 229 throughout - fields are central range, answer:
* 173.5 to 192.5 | 0.1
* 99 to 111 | -0.3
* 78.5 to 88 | -0.1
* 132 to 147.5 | 0.5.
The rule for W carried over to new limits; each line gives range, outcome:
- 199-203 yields 1.11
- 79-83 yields 1.08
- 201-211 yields 1.12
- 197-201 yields 1.11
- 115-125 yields 1.1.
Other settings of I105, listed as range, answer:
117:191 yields 1.08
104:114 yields 1.09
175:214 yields 1.1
